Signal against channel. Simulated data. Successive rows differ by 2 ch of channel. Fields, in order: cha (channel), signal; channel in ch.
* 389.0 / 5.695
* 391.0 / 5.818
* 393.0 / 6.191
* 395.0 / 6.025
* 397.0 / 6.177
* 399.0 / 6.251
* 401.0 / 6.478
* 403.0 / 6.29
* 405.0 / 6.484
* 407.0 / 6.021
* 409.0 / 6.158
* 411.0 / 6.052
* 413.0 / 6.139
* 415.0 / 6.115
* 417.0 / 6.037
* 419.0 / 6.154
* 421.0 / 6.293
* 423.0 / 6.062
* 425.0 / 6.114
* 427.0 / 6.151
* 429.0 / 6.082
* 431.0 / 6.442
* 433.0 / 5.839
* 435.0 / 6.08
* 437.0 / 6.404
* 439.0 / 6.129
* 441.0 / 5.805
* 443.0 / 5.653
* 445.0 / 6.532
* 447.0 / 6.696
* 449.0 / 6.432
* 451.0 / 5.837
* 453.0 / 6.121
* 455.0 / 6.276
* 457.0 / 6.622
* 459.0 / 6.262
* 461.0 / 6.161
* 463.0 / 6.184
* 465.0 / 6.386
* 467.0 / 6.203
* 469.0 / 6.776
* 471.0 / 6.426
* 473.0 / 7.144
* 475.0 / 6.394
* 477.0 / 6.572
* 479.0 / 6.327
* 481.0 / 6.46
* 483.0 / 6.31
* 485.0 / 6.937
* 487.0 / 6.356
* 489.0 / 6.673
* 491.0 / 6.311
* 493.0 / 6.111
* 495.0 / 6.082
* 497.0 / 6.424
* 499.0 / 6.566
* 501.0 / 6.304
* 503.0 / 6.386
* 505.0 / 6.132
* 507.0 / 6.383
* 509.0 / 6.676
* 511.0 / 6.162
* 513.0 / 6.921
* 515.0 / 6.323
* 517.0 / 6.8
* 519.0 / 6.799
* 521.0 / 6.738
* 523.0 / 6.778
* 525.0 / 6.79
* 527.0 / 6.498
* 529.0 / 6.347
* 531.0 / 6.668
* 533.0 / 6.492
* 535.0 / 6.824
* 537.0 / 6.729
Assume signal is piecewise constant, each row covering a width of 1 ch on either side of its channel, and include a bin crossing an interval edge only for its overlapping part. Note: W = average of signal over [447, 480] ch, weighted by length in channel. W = 6.39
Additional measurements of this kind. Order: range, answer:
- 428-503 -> 6.33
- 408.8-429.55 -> 6.12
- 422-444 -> 6.07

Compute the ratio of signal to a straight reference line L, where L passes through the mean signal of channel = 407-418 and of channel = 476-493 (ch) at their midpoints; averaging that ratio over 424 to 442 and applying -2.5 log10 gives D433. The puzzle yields 0.01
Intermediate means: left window 6.09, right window 6.47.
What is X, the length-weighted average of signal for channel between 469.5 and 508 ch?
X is 6.44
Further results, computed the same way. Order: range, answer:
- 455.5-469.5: 6.35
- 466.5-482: 6.55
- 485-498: 6.37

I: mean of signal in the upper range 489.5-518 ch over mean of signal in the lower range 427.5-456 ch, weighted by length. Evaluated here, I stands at 1.0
